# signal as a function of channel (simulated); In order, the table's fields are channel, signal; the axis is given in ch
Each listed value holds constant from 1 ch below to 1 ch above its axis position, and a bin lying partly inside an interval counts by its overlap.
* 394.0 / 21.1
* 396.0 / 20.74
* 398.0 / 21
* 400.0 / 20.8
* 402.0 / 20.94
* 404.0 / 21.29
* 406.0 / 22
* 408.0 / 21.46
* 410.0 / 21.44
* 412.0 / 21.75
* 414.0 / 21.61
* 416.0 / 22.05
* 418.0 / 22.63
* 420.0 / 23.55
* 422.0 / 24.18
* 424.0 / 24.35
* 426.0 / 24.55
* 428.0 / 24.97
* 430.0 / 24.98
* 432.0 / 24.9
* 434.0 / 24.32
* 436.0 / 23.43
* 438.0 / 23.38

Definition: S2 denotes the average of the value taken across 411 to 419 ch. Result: 22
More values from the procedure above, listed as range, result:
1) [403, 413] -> 21.6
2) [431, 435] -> 24.6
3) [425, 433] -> 24.9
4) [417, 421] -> 23.1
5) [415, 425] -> 23.4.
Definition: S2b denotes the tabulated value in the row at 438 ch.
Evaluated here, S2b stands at 23.38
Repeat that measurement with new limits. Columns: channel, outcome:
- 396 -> 20.74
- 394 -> 21.1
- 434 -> 24.32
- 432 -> 24.9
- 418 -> 22.63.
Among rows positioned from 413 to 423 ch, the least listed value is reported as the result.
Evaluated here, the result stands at 21.61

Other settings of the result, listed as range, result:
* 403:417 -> 21.29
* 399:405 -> 20.8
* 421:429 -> 24.18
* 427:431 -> 24.97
